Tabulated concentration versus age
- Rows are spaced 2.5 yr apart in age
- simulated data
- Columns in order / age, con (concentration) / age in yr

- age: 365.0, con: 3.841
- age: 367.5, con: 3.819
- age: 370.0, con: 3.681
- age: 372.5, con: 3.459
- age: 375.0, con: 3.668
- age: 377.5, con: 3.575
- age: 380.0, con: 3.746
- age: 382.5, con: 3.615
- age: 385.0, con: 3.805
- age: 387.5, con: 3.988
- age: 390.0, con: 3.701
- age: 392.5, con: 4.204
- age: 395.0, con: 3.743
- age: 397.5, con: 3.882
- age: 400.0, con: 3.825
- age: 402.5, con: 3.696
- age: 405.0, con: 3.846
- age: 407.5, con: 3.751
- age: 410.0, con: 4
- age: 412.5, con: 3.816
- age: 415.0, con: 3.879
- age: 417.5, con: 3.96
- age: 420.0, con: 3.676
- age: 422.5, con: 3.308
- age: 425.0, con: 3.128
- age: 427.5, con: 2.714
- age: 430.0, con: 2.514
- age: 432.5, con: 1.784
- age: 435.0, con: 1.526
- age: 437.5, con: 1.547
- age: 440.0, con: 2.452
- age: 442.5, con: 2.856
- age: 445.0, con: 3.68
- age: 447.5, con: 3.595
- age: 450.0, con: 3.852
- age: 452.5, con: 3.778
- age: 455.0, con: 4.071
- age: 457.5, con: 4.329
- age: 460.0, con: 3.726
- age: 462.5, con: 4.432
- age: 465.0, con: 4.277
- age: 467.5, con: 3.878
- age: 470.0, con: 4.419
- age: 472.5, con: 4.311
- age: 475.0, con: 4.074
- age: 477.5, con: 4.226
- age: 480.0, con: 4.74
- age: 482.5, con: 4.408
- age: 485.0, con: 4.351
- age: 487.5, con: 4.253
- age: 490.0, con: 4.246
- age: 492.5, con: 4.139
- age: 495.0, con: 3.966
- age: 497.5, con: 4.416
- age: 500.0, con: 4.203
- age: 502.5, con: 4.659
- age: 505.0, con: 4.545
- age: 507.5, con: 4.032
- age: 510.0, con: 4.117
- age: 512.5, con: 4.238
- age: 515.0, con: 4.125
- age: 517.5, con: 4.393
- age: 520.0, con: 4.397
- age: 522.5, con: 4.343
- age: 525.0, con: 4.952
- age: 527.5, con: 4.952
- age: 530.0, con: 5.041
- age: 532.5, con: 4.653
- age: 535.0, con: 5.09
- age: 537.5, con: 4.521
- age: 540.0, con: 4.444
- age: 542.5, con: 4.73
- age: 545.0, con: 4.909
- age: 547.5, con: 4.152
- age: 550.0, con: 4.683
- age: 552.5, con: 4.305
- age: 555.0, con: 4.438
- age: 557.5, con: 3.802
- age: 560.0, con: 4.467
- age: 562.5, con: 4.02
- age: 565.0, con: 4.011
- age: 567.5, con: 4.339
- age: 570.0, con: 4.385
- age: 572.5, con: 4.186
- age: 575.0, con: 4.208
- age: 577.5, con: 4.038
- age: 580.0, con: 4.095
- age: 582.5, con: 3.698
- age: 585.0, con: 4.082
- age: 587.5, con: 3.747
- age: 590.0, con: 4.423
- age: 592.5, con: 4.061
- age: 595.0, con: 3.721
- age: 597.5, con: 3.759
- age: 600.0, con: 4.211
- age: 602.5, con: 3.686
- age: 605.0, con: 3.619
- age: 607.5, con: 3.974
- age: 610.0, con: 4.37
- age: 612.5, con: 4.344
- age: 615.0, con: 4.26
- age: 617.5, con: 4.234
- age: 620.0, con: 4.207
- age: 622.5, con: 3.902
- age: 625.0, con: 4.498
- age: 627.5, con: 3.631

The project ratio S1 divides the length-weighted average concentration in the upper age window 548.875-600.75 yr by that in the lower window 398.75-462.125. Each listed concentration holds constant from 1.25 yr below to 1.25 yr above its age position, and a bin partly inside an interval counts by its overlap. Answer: 1.2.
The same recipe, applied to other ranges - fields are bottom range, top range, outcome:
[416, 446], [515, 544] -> 1.69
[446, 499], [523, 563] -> 1.10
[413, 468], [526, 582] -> 1.33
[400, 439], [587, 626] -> 1.29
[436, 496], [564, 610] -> 1.03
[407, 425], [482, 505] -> 1.15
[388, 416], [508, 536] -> 1.18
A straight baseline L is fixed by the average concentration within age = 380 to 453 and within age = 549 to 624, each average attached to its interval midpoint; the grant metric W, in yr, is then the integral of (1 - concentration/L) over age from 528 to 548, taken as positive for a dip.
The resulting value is -4.2 yr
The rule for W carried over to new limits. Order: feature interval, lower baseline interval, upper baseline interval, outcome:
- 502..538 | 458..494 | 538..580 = -2.1 yr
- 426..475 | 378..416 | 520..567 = 8.7 yr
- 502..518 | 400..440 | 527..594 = -1.5 yr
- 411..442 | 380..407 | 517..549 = 8.8 yr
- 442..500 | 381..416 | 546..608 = -2.4 yr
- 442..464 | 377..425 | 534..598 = 0.4 yr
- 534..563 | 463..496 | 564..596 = -2.3 yr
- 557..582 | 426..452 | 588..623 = -2.6 yr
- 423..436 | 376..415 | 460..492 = 5.2 yr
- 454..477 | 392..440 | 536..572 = -3.2 yr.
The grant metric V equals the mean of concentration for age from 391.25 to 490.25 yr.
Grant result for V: 3.66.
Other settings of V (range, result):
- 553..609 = 4.05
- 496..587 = 4.37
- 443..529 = 4.23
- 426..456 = 2.86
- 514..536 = 4.66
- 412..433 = 3.23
